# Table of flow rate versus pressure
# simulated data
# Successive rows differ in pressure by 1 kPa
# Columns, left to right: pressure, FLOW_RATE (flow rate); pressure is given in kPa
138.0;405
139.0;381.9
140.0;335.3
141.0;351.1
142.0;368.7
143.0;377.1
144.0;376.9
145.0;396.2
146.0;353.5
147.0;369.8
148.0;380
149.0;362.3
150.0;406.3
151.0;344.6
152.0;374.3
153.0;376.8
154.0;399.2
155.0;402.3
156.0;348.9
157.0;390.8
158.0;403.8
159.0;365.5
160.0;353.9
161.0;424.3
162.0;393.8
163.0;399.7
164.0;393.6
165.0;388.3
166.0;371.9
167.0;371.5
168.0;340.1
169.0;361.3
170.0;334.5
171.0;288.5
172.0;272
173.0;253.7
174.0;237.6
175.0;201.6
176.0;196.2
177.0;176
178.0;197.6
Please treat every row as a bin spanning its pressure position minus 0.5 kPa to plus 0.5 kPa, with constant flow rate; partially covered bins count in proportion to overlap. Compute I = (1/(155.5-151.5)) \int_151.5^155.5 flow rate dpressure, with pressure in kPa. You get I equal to 388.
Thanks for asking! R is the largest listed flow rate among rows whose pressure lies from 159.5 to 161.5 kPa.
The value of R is 424.3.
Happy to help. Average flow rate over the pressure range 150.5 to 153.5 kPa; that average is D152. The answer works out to 365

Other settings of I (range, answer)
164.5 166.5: 380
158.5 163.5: 387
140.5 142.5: 360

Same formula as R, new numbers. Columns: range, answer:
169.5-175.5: 334.5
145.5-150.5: 406.3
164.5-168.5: 388.3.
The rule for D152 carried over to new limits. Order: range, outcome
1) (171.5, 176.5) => 232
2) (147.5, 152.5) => 374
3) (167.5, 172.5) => 319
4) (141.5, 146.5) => 374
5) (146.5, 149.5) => 371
